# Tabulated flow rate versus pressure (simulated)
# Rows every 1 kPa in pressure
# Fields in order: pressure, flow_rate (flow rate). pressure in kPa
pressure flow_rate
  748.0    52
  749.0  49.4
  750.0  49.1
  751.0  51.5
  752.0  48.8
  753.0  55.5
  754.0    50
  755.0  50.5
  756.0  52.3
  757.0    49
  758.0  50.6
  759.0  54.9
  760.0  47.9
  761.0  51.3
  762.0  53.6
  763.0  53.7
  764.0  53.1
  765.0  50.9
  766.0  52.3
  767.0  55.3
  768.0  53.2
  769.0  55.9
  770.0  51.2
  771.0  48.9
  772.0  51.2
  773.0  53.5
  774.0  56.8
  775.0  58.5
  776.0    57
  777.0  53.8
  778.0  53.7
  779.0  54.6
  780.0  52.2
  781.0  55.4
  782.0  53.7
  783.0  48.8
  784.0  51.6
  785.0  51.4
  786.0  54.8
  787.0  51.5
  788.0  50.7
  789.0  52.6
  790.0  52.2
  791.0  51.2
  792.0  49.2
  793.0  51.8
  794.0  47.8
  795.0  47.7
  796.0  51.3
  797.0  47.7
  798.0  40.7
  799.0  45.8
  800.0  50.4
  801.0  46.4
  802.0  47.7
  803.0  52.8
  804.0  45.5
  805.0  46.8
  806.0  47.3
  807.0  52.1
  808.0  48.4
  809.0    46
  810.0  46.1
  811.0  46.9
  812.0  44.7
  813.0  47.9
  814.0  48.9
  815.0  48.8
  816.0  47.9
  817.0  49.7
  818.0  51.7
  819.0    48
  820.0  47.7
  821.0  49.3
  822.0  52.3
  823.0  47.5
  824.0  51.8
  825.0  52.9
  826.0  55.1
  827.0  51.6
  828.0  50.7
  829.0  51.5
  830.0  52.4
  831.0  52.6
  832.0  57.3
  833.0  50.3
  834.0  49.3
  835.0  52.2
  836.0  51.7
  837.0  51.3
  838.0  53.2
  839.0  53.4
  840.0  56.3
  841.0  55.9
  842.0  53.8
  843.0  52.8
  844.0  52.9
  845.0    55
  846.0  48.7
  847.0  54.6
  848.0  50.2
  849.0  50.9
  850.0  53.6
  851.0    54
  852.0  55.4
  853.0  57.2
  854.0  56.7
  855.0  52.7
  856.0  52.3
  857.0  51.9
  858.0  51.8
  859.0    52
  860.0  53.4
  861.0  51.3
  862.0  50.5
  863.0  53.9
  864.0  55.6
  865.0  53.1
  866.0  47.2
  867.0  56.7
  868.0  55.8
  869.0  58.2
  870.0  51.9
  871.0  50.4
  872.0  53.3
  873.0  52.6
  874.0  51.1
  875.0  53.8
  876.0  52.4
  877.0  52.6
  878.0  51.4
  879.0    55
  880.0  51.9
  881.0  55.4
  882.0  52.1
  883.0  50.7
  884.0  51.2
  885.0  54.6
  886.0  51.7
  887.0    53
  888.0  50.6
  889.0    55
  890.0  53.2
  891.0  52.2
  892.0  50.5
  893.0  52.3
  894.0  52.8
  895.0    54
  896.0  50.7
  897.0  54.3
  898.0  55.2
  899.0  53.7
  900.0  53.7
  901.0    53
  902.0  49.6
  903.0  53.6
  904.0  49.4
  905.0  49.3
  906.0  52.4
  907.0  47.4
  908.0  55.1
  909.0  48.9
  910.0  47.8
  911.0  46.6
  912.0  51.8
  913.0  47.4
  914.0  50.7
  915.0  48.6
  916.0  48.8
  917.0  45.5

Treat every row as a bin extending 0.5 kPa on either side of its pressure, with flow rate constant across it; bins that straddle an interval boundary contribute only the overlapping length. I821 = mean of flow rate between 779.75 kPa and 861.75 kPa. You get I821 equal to 51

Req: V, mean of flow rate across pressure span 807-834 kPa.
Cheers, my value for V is 50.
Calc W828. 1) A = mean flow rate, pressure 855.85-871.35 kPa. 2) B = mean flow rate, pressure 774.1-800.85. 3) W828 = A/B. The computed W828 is 1.03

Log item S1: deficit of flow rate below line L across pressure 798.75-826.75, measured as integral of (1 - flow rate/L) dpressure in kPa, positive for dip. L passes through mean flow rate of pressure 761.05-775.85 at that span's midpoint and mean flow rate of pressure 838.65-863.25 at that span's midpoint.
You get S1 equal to 2.36 kPa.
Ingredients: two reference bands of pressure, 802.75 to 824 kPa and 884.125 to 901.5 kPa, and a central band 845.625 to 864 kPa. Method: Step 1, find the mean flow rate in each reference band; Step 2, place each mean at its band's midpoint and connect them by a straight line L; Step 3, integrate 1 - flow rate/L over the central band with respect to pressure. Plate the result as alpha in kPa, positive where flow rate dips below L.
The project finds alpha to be -0.8 kPa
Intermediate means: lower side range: 48.4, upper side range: 52.9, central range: 52.9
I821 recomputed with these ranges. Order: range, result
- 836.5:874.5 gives 53.2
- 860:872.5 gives 53.2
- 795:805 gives 47.6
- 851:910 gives 52.7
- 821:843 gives 52.5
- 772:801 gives 51.6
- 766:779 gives 54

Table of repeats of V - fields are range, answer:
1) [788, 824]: 48.6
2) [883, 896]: 52.4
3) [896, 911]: 51.5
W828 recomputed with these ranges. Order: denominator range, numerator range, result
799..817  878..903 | 1.10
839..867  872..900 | 0.99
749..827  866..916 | 1.03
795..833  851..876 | 1.08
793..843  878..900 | 1.06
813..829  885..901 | 1.05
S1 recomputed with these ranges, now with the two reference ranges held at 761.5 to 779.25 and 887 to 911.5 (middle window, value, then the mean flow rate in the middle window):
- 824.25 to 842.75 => 0.0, 52.8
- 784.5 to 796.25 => 0.5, 51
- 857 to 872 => -0.2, 53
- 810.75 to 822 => 1.0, 48.5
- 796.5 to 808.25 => 1.2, 47.6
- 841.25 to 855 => -0.3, 53.5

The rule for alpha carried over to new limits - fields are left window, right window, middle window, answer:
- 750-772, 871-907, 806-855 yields 0.7 kPa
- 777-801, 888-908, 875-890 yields -0.2 kPa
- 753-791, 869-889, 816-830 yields 0.5 kPa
